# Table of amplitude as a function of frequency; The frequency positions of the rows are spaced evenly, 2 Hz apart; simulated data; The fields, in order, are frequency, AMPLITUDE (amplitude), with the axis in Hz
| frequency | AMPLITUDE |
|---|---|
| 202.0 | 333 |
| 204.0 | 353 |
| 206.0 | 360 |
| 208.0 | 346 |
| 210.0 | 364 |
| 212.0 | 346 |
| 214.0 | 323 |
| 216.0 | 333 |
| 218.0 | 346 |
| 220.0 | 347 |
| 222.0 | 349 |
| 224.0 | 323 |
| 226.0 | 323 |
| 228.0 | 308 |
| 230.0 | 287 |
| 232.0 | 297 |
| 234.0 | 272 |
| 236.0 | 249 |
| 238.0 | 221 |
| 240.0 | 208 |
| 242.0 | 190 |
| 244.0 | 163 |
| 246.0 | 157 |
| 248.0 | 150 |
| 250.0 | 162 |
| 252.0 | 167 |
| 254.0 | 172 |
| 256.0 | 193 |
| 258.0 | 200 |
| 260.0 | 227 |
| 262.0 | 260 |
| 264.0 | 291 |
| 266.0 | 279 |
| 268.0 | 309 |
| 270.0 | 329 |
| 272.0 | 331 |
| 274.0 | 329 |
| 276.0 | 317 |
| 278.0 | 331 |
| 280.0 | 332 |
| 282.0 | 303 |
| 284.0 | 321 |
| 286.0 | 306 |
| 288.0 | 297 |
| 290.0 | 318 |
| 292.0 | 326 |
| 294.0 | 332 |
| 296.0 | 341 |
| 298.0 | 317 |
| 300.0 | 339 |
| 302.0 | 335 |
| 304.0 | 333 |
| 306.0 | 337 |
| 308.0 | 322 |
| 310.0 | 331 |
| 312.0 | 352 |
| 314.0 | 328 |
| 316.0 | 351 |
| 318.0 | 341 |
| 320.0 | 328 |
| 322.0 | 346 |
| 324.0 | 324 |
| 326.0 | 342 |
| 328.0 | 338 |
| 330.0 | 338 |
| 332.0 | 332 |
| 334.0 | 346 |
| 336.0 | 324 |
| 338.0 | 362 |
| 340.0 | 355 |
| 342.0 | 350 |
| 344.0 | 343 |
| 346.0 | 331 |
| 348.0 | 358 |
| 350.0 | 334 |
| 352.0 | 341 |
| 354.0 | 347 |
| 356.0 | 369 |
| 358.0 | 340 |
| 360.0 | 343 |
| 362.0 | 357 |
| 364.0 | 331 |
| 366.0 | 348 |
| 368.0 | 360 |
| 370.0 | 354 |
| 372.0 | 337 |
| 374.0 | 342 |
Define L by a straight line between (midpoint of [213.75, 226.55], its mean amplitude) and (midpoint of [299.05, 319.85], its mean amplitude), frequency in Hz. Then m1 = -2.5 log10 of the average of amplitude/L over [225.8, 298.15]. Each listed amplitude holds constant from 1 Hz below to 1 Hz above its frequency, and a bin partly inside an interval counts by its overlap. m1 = 0.25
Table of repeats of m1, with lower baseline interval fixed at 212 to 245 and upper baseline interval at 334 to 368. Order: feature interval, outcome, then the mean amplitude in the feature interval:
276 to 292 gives -0.011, 316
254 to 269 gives 0.224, 246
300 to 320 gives -0.034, 336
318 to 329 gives -0.011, 336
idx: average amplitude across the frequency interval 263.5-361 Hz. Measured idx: 332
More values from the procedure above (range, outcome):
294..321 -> 335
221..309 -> 278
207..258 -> 263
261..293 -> 311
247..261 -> 182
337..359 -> 348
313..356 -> 342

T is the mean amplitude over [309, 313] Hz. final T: 342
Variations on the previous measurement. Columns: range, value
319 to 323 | 337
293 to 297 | 336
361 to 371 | 350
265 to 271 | 306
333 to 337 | 335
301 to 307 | 335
